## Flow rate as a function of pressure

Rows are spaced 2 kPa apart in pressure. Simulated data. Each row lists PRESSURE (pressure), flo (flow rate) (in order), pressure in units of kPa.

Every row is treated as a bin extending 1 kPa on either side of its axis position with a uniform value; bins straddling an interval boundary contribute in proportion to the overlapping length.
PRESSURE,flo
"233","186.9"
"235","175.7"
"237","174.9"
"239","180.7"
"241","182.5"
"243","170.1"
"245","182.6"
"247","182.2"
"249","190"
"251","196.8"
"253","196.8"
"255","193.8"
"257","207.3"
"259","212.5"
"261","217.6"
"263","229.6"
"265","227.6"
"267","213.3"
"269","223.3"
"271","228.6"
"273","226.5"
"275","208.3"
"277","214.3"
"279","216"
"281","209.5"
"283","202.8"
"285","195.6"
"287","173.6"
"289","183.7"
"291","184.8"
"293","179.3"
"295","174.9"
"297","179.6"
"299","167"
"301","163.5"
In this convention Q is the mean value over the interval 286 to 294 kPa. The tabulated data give 180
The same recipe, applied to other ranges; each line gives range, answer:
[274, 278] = 211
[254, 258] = 201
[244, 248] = 182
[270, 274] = 228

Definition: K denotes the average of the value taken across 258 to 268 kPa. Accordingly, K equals 220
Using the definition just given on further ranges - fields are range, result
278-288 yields 200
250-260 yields 201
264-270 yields 221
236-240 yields 178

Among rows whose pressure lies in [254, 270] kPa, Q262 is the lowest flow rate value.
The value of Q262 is 193.8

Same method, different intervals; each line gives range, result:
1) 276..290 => 173.6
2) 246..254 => 182.2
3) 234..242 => 174.9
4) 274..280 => 208.3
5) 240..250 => 170.1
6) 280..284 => 202.8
